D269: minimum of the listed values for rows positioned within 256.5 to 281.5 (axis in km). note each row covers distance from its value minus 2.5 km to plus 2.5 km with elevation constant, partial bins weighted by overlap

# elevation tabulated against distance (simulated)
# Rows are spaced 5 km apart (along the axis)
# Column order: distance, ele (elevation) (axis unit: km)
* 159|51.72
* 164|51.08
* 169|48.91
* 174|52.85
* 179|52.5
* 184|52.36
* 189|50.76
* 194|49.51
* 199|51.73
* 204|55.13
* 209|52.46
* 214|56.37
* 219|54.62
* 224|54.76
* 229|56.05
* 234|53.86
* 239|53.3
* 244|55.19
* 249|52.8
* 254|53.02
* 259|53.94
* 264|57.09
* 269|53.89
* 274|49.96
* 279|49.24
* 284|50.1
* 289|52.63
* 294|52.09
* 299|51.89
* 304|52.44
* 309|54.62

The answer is 49.24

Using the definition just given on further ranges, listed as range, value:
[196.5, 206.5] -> 51.73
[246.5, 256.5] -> 52.8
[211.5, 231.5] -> 54.62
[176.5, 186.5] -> 52.36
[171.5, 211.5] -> 49.51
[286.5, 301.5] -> 51.89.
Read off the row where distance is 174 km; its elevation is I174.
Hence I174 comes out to 52.85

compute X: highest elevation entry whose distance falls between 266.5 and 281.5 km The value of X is 53.89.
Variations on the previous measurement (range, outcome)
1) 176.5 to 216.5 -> 56.37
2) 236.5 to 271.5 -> 57.09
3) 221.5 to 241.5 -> 56.05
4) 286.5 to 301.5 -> 52.63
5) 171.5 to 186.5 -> 52.85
